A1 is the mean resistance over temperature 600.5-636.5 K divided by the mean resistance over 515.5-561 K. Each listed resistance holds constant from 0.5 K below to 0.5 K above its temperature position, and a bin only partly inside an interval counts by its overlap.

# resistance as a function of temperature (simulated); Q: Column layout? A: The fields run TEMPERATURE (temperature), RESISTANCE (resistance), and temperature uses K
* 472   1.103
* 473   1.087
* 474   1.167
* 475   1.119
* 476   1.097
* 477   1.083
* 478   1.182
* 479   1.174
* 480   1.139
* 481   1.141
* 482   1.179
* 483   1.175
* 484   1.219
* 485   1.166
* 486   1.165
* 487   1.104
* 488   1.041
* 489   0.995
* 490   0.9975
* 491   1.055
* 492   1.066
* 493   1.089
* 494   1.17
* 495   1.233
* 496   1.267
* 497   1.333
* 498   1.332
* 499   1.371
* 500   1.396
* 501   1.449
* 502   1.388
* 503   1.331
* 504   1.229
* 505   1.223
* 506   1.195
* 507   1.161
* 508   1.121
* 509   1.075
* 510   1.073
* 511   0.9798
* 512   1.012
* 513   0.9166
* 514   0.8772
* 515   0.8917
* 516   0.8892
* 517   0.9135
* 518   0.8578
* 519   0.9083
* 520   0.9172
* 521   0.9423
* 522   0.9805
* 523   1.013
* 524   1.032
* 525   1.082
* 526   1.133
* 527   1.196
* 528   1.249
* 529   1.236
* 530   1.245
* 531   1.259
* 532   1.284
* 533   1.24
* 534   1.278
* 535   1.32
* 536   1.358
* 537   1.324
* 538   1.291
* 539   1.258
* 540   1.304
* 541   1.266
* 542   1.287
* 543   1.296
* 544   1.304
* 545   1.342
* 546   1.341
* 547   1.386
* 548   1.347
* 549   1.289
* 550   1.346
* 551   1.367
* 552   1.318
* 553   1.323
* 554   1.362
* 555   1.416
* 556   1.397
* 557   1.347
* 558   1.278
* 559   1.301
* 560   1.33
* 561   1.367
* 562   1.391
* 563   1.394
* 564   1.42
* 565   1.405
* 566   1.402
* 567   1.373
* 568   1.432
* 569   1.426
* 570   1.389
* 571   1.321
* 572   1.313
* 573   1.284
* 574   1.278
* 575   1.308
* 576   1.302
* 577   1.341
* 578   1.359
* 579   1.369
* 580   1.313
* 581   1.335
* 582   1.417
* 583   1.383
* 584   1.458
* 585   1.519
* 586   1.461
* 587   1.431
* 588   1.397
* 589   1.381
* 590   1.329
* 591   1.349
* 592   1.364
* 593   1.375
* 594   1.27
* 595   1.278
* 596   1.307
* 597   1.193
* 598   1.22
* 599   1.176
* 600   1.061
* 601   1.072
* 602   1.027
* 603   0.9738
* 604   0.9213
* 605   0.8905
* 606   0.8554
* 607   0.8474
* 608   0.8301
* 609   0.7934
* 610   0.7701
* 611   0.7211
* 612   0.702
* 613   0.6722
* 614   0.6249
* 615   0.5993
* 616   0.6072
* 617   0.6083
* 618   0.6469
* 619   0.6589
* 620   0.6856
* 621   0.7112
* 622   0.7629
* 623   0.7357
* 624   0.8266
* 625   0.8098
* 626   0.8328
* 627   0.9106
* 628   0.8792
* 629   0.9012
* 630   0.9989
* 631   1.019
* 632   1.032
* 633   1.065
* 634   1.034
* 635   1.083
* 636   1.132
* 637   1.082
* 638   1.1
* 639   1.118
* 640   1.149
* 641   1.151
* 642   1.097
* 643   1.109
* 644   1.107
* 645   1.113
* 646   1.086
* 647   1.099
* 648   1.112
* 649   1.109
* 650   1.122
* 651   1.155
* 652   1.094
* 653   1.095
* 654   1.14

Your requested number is 0.68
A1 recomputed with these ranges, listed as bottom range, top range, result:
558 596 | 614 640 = 0.64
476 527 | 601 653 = 0.83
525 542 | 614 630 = 0.59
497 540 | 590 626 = 0.80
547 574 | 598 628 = 0.60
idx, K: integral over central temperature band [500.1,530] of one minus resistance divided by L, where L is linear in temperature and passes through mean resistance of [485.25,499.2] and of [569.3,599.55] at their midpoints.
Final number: 2.8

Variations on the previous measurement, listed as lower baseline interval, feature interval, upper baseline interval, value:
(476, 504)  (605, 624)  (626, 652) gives 6.4 K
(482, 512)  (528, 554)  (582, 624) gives -4.4 K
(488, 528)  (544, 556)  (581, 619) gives -2.9 K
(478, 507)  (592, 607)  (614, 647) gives -1.9 K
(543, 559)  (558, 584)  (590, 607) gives -2.1 K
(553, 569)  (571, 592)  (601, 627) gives -4.2 K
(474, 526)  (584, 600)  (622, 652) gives -4.2 K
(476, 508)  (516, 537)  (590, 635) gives -0.1 K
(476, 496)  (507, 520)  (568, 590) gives 2.5 K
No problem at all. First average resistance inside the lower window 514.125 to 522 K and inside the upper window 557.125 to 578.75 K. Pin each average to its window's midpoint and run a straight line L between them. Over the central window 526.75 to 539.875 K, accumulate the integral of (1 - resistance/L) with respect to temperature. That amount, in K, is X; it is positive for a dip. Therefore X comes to -2.92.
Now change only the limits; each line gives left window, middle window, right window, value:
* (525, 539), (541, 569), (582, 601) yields -1.5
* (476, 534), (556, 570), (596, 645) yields -4.8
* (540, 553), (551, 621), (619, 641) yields -1.4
